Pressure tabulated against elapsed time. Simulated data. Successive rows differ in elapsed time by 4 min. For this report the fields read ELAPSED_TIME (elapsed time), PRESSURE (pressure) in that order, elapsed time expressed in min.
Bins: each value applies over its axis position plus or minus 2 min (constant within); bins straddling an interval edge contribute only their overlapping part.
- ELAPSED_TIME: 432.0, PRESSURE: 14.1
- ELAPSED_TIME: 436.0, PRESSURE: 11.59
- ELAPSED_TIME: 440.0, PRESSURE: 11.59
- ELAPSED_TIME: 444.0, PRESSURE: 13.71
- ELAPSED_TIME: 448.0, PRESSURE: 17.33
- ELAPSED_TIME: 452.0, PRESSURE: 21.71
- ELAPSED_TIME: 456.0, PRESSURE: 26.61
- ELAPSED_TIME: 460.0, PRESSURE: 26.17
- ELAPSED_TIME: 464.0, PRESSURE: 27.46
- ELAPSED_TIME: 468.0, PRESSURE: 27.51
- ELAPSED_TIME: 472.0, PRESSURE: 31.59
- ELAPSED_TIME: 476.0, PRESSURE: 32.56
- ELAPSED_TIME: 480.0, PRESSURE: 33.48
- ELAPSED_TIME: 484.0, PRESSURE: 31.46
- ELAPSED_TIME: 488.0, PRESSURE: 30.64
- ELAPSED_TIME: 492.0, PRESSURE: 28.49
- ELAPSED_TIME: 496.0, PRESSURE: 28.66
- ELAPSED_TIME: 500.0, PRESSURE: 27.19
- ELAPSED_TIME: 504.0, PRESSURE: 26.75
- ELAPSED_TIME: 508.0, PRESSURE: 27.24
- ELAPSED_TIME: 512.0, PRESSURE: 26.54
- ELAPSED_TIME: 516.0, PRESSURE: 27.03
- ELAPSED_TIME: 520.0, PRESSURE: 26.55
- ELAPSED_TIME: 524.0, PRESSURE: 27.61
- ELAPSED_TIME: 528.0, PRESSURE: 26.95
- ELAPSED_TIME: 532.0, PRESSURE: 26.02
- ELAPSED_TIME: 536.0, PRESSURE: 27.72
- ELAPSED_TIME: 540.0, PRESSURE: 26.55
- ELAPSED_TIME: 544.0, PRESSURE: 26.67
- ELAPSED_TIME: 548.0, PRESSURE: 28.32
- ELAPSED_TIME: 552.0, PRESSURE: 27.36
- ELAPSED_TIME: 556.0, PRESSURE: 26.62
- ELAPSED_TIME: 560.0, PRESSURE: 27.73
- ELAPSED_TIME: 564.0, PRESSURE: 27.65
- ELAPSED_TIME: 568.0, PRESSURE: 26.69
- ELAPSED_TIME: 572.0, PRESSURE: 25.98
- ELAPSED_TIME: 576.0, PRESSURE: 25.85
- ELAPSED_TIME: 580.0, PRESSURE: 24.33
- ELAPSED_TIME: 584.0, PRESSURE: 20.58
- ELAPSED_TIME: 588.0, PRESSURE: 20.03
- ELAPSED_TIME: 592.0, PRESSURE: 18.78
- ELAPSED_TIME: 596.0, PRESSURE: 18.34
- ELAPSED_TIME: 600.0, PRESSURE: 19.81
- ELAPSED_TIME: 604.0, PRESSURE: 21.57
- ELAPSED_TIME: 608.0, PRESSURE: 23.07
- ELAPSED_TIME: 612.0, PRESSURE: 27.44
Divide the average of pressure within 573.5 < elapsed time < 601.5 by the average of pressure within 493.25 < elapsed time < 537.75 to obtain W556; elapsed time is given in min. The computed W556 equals 0.78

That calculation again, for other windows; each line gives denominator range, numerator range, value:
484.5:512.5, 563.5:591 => 0.85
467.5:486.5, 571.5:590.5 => 0.73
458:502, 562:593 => 0.81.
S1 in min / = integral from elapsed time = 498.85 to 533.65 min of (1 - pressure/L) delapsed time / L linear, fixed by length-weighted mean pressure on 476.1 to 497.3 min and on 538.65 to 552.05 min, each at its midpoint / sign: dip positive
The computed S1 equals 2.5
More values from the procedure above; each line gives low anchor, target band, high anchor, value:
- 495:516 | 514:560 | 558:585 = -1.0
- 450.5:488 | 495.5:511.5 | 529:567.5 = 0.5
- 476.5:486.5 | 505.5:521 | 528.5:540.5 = 1.2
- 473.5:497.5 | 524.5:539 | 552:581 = 0.8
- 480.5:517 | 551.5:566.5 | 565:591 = -1.4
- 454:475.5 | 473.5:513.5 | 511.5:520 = -2.8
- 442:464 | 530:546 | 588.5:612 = -4.2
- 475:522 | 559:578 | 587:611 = -3.0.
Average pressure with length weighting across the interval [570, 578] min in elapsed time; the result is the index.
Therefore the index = 25.9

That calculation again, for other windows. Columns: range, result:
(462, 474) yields 28.9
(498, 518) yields 26.9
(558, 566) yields 27.7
